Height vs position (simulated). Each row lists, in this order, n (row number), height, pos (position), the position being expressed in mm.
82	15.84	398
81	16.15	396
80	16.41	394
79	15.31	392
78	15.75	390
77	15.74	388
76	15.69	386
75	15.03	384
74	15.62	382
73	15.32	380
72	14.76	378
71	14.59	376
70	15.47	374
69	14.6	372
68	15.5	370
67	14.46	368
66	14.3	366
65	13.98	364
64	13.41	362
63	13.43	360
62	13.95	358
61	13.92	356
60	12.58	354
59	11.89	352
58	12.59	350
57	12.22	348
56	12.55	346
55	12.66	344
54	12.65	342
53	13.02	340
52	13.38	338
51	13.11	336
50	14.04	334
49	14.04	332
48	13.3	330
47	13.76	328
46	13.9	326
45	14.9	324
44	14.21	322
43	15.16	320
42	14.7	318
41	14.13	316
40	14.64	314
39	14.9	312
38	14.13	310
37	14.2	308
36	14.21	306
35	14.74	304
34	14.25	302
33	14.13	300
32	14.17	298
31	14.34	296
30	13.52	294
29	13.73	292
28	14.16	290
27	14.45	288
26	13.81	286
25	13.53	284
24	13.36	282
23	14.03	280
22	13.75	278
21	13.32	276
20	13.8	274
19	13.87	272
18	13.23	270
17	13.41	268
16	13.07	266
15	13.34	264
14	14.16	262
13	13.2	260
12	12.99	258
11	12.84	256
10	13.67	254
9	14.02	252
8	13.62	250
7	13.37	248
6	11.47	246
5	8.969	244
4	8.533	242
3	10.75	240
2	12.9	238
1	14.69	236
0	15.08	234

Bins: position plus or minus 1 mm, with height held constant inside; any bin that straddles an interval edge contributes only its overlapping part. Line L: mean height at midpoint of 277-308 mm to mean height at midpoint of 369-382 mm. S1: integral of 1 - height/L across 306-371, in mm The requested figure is 3.8 mm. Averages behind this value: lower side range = 14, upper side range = 15.1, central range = 13.7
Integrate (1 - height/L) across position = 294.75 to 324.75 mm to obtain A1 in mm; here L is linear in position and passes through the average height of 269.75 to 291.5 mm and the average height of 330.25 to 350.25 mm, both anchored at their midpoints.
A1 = -2.3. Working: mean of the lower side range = 13.8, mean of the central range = 14.4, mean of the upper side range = 13.1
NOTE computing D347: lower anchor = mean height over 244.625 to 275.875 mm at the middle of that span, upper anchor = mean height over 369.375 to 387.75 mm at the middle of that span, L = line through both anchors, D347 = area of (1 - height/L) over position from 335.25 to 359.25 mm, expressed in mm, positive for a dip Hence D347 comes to 3.0 mm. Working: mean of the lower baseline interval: 13.3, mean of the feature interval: 12.9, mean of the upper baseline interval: 15.2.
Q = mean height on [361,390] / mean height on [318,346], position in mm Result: 1.1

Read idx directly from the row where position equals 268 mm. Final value 13.41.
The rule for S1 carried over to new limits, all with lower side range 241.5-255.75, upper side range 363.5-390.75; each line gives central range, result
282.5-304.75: -1.52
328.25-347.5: 1.32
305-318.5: -0.83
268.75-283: -0.98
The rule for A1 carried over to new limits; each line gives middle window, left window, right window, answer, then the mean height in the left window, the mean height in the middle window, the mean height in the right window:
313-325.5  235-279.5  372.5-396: -0.4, 12.9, 14.6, 15.4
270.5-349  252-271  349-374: -1.7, 13.4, 13.9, 13.8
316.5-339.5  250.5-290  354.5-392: 0.3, 13.6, 14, 14.7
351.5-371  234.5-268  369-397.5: 1.5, 12.7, 13.8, 15.4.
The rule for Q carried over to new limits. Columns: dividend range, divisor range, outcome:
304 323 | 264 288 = 1.07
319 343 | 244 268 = 1.05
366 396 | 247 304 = 1.12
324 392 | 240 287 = 1.08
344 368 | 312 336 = 0.93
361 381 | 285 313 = 1.03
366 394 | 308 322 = 1.05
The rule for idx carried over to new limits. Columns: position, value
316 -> 14.13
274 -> 13.8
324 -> 14.9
